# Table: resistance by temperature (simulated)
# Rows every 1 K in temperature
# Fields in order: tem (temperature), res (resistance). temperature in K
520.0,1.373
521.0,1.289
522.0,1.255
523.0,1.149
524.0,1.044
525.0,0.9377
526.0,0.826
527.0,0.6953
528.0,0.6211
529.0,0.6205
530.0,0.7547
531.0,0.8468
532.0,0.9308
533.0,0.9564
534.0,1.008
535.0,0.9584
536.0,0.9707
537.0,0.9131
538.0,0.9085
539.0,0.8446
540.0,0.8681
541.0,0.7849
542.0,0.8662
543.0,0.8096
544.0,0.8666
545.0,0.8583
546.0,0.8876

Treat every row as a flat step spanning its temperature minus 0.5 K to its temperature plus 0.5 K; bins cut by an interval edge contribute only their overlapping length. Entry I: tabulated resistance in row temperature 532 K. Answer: 0.9308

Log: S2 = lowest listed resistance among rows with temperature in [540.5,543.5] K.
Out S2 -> 0.7849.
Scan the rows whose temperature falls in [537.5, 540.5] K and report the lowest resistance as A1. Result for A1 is 0.8446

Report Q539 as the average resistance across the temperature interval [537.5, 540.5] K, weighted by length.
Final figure 0.874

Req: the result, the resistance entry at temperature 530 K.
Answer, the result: 0.7547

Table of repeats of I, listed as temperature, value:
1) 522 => 1.255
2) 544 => 0.8666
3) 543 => 0.8096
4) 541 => 0.7849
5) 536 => 0.9707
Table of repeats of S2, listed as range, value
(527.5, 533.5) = 0.6205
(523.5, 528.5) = 0.6211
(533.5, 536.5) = 0.9584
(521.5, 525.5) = 0.9377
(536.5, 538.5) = 0.9085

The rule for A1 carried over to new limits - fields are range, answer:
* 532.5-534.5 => 0.9564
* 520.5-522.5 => 1.255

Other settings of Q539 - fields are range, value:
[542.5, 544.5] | 0.838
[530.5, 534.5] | 0.935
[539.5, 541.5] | 0.827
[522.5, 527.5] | 0.93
